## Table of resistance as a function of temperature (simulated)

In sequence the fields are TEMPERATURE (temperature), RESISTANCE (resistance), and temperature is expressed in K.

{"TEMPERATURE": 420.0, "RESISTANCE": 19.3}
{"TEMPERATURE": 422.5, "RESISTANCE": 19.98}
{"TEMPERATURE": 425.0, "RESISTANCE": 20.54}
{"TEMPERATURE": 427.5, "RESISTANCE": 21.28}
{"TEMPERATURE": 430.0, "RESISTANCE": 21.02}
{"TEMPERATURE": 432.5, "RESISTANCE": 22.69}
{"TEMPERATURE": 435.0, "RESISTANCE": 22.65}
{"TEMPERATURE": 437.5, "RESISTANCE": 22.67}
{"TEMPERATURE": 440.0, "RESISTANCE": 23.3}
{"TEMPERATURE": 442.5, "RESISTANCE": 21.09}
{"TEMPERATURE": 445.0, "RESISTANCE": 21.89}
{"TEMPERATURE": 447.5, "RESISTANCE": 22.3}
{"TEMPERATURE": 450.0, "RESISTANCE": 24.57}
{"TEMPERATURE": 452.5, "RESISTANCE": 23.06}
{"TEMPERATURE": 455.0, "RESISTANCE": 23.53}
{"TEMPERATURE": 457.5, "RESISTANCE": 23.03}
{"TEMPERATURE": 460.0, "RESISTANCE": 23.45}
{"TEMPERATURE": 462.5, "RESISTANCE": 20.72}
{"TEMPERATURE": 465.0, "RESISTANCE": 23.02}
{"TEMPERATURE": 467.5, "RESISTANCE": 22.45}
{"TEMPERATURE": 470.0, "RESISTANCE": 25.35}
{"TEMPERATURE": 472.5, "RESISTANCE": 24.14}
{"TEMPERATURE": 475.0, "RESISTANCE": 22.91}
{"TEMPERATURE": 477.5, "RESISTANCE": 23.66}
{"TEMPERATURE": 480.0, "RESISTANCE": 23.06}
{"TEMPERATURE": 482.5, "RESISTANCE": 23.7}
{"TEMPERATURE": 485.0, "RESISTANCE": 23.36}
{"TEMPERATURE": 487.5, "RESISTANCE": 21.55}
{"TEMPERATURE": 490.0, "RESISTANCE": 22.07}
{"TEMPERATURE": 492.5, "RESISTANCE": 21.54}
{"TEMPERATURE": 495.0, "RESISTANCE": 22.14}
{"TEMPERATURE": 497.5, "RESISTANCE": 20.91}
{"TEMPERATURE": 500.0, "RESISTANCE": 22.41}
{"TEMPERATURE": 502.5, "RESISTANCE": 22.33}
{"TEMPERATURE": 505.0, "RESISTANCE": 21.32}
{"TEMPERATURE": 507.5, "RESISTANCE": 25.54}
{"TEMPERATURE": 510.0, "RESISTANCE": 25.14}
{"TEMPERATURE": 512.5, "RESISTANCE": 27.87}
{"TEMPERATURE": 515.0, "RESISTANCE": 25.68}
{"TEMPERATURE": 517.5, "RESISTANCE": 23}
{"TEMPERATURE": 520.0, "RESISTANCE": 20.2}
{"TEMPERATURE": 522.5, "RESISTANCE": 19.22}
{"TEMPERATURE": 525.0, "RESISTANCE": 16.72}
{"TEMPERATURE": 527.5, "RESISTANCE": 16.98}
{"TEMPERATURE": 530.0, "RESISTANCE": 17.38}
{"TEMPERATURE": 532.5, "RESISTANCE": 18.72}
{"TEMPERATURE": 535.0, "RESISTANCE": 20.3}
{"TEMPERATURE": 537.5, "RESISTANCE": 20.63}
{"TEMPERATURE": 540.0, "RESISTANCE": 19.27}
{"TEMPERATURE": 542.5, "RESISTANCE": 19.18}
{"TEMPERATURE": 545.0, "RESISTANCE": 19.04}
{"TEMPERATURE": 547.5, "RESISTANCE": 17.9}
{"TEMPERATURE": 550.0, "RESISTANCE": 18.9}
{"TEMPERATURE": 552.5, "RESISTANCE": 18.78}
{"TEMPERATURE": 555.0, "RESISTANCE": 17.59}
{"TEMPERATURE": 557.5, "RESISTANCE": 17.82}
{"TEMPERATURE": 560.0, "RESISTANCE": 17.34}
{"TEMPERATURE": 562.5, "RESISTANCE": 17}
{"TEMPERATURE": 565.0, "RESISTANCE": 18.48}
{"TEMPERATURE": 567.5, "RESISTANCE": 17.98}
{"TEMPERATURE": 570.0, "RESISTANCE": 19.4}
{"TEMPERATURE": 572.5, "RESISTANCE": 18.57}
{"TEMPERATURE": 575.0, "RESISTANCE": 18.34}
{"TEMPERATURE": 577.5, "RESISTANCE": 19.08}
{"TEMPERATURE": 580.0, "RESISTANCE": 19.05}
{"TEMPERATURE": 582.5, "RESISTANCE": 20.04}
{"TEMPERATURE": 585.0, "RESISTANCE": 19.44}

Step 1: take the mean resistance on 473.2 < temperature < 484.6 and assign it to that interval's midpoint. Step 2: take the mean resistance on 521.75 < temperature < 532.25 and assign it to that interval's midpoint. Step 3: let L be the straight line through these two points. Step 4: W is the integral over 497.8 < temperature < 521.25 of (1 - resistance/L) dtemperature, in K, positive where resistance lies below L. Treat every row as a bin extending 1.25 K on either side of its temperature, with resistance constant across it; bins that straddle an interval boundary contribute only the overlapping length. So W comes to -4.7 K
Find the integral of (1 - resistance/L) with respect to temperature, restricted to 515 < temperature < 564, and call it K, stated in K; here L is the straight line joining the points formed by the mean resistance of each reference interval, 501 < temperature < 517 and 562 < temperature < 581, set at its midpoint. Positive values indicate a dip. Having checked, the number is 6.1 K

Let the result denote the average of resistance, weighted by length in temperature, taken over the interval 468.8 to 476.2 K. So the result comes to 24.1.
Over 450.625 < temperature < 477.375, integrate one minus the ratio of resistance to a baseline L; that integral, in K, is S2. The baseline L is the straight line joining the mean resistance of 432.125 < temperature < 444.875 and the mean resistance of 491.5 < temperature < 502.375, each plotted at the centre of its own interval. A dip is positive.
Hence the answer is -1.3 K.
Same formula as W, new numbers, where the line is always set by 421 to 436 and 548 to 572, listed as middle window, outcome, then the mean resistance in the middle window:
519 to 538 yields 0.2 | 18.7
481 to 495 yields -1.8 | 22.4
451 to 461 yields -1.3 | 23.3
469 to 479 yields -1.9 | 24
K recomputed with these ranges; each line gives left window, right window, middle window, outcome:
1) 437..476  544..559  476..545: -4.2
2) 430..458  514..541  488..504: -0.8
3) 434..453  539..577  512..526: -1.4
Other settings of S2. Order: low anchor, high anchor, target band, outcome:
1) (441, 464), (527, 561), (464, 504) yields -2.87 K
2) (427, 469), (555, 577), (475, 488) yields -1.13 K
